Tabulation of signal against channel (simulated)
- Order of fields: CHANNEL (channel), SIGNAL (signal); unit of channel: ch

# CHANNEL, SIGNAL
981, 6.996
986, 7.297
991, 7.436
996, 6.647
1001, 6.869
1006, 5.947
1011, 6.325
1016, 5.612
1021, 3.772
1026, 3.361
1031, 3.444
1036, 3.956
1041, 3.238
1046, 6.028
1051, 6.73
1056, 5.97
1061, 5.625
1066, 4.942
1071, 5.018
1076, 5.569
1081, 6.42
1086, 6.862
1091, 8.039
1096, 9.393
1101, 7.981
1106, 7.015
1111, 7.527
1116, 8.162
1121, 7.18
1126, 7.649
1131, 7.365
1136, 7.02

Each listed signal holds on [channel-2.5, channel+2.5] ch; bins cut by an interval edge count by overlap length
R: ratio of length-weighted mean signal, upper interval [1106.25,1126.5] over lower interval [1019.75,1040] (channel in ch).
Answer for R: 2.10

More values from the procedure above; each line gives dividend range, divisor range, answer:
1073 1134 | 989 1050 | 1.41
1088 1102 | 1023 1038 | 2.36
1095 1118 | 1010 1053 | 1.71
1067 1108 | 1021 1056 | 1.54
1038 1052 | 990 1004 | 0.74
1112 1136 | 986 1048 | 1.42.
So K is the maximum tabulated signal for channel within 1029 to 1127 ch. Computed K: 9.393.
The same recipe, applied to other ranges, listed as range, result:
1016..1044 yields 5.612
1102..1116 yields 8.162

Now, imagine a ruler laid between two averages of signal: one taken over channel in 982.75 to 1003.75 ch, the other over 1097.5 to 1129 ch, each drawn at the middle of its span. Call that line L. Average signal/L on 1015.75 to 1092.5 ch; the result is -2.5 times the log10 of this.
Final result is 0.37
